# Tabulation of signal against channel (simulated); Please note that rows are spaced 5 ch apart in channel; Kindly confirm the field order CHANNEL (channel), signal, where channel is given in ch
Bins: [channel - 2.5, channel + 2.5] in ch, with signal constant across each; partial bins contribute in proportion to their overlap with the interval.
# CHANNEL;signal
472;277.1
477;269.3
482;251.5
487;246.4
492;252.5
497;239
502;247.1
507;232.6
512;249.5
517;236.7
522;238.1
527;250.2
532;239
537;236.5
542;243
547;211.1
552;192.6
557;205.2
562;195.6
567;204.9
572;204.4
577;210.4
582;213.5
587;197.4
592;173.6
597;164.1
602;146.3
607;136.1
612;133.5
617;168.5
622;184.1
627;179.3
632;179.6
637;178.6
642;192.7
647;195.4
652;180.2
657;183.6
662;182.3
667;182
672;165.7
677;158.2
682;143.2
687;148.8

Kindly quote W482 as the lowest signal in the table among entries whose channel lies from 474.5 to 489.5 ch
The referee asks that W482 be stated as 246.4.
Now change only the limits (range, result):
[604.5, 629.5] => 133.5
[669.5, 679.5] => 158.2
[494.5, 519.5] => 232.6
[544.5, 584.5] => 192.6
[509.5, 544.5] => 236.5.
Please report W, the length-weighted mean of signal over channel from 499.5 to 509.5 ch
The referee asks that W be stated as 240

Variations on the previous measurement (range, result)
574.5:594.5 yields 199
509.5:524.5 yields 241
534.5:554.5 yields 221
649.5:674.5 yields 179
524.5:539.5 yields 242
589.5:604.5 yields 161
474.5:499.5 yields 252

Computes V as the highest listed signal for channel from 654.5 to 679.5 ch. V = 183.6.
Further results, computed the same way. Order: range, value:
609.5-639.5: 184.1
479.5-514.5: 252.5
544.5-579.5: 211.1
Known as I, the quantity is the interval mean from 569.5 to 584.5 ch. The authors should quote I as 209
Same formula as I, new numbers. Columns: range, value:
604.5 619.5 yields 146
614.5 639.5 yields 178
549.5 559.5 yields 199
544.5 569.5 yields 202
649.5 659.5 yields 182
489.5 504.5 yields 246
